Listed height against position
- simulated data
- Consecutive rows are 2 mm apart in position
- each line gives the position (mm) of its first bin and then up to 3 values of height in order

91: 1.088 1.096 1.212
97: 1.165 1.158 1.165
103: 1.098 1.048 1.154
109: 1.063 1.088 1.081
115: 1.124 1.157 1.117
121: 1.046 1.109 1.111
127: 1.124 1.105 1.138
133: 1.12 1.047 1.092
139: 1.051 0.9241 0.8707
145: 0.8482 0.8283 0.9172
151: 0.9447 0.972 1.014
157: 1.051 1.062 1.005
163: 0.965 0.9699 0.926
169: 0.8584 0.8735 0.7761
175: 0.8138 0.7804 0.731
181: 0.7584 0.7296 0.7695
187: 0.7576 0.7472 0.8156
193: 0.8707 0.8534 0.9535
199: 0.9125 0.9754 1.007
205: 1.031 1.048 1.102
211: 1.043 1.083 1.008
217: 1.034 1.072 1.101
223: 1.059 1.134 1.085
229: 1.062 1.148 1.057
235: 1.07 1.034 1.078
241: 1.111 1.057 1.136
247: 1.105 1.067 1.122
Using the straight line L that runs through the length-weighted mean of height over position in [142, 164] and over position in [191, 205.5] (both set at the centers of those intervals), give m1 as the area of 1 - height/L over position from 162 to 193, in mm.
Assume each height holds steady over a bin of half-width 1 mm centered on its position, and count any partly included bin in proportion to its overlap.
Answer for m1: 4.0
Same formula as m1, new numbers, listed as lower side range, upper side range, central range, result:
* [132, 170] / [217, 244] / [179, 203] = 4.5 mm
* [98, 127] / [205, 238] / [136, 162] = 3.0 mm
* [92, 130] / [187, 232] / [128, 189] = 8.2 mm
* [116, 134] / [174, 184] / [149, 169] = -2.0 mm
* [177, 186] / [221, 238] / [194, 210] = -1.6 mm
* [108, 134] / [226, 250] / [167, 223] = 9.3 mm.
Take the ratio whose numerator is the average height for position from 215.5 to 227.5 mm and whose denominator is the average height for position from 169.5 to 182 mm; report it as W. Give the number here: 1.36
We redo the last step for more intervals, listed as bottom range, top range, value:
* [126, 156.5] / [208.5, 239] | 1.07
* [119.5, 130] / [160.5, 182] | 0.78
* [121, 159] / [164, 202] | 0.82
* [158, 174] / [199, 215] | 1.11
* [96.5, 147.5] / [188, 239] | 0.95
